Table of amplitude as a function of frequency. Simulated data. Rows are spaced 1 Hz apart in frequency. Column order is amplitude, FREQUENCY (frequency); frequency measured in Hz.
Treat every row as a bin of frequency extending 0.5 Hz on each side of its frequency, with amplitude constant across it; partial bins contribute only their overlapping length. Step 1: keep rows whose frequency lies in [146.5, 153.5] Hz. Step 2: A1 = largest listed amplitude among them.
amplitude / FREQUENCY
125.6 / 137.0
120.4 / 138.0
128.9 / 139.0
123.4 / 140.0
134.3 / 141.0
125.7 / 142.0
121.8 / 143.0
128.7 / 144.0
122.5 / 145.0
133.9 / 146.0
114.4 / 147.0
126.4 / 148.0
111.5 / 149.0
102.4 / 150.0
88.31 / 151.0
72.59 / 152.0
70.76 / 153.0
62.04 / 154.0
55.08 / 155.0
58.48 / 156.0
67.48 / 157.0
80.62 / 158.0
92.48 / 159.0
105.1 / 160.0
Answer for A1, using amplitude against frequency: 126.4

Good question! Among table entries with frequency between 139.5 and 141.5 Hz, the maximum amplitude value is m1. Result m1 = 134.3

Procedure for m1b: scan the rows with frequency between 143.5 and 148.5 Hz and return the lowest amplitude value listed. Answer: 114.4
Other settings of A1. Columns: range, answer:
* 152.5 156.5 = 70.76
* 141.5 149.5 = 133.9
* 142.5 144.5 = 128.7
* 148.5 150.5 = 111.5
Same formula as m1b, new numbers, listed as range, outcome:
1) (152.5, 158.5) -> 55.08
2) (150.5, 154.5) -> 62.04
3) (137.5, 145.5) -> 120.4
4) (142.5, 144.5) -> 121.8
